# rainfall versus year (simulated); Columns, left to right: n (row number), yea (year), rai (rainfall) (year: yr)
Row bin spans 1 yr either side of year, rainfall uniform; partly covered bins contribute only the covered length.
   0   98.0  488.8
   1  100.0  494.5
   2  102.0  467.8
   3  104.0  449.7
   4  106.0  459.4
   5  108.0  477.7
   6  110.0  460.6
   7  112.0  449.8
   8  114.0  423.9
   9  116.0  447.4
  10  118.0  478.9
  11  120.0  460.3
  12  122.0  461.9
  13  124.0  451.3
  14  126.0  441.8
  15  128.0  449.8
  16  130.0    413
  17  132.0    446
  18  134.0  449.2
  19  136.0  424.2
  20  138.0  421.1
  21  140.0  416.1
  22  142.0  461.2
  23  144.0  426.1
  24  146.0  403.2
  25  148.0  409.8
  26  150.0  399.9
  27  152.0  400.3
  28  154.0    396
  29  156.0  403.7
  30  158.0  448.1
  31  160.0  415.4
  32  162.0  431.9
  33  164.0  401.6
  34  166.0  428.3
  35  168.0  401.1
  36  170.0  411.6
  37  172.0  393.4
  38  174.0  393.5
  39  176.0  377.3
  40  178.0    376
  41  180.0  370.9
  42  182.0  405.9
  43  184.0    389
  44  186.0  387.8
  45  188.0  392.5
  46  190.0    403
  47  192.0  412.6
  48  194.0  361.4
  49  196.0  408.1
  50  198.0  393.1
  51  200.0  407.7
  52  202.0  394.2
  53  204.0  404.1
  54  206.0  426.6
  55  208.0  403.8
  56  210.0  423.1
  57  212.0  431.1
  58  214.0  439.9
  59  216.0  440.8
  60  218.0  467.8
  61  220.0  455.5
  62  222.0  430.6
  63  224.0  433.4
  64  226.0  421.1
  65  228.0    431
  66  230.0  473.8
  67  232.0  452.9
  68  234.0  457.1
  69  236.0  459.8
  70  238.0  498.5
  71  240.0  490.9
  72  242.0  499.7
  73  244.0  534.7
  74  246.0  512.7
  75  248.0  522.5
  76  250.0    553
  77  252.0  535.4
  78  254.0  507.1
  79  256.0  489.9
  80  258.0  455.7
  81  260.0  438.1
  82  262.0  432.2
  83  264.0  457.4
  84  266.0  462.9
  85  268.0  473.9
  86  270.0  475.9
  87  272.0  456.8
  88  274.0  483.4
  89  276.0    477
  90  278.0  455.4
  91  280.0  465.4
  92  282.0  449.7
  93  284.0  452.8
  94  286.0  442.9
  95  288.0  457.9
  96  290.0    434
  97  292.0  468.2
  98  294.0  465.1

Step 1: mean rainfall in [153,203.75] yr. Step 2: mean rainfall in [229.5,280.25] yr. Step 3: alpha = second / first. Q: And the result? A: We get 1.20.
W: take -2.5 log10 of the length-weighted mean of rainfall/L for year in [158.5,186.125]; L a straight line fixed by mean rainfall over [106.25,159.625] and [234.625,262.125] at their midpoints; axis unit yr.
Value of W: 0.14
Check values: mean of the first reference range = 436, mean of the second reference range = 496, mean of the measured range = 400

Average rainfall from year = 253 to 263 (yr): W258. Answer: 465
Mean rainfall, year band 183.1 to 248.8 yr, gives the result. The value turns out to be 438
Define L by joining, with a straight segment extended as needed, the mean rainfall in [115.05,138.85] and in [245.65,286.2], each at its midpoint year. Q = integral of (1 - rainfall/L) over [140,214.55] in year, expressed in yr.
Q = 8.2 yr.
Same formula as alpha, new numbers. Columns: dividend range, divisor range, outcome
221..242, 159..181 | 1.14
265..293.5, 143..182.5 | 1.14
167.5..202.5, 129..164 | 0.93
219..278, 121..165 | 1.11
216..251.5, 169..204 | 1.21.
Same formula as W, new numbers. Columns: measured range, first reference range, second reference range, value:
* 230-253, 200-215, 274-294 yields -0.15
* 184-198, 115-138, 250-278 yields 0.17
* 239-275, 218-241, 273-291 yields -0.07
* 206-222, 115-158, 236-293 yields 0.06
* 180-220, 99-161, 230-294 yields 0.12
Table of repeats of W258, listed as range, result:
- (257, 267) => 449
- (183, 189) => 390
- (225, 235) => 447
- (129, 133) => 430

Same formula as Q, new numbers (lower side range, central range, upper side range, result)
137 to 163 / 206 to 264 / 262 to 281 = -1.9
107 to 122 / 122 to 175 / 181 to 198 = 0.9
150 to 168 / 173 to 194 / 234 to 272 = 2.1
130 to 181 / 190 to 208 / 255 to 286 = 1.2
